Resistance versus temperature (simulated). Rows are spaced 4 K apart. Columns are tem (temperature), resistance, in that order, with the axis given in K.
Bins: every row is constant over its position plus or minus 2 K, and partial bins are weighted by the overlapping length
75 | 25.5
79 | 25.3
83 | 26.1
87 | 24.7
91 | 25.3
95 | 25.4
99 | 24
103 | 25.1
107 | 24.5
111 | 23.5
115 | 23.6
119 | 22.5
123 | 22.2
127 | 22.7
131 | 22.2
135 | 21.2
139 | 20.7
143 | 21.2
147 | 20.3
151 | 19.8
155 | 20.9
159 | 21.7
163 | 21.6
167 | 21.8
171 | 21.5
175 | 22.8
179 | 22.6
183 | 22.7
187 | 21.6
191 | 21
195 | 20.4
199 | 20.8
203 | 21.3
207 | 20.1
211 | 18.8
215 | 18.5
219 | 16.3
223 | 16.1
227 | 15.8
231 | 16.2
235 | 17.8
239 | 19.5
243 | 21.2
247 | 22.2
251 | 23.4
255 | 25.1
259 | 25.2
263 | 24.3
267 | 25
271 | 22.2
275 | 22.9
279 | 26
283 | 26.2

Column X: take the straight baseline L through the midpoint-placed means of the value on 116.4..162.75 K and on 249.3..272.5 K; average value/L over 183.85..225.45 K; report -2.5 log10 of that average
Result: 0.17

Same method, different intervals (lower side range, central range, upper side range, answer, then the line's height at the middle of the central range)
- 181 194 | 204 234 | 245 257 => 0.27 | 22.6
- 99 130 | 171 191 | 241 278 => 0.06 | 23.5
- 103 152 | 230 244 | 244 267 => 0.26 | 23.7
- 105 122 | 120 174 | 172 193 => 0.07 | 22.8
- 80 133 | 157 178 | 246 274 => 0.10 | 24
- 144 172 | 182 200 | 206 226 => -0.11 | 19.2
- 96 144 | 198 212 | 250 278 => 0.16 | 23.6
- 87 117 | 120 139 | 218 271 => 0.09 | 23.8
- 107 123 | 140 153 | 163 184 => 0.11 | 22.7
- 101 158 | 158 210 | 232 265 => 0.03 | 22.2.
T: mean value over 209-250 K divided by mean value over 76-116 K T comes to 0.74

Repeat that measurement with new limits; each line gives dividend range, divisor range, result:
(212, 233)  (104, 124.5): 0.71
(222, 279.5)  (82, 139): 0.91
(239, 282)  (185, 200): 1.13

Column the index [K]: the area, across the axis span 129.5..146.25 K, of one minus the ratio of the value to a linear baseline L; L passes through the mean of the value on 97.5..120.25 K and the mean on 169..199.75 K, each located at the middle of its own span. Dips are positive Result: 1.3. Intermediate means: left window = 23.9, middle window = 21.2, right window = 21.7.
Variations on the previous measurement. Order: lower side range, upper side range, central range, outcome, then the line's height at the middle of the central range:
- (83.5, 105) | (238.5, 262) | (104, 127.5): 1.4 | 24.7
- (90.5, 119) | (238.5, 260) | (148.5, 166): 2.0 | 23.8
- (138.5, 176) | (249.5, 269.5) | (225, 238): 3.8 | 23.6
